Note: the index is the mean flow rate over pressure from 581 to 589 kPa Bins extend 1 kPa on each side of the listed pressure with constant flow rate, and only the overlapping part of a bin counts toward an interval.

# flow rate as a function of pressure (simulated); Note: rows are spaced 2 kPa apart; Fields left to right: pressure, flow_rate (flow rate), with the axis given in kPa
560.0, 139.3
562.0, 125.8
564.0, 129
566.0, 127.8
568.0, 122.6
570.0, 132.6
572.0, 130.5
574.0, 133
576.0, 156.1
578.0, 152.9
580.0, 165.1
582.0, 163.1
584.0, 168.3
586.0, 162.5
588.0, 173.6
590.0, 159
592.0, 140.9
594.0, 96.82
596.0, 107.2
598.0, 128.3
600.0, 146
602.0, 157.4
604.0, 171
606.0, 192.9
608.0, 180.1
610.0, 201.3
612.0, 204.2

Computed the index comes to 167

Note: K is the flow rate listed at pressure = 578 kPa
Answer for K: 152.9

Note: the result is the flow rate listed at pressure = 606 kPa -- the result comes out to 192.9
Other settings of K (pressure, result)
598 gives 128.3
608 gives 180.1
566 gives 127.8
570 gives 132.6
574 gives 133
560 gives 139.3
